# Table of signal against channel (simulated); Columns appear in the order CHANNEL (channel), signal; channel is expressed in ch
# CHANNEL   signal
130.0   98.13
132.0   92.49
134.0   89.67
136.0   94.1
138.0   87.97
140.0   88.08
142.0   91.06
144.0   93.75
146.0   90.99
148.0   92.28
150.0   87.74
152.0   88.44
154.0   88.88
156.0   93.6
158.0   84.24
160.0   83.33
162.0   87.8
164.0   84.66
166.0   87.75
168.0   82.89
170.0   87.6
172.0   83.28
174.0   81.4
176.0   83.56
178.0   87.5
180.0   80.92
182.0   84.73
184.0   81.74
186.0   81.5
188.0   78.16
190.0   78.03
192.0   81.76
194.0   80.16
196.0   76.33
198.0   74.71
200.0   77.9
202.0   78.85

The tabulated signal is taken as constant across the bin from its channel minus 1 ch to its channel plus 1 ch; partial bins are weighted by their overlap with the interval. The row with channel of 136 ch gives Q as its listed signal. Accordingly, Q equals 94.1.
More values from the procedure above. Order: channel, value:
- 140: 88.08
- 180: 80.92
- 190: 78.03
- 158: 84.24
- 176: 83.56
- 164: 84.66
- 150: 87.74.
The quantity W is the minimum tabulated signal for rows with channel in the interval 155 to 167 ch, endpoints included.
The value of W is 83.33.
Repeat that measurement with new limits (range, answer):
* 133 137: 89.67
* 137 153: 87.74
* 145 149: 90.99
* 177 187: 80.92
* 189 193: 78.03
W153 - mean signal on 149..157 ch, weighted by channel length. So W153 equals 89.7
